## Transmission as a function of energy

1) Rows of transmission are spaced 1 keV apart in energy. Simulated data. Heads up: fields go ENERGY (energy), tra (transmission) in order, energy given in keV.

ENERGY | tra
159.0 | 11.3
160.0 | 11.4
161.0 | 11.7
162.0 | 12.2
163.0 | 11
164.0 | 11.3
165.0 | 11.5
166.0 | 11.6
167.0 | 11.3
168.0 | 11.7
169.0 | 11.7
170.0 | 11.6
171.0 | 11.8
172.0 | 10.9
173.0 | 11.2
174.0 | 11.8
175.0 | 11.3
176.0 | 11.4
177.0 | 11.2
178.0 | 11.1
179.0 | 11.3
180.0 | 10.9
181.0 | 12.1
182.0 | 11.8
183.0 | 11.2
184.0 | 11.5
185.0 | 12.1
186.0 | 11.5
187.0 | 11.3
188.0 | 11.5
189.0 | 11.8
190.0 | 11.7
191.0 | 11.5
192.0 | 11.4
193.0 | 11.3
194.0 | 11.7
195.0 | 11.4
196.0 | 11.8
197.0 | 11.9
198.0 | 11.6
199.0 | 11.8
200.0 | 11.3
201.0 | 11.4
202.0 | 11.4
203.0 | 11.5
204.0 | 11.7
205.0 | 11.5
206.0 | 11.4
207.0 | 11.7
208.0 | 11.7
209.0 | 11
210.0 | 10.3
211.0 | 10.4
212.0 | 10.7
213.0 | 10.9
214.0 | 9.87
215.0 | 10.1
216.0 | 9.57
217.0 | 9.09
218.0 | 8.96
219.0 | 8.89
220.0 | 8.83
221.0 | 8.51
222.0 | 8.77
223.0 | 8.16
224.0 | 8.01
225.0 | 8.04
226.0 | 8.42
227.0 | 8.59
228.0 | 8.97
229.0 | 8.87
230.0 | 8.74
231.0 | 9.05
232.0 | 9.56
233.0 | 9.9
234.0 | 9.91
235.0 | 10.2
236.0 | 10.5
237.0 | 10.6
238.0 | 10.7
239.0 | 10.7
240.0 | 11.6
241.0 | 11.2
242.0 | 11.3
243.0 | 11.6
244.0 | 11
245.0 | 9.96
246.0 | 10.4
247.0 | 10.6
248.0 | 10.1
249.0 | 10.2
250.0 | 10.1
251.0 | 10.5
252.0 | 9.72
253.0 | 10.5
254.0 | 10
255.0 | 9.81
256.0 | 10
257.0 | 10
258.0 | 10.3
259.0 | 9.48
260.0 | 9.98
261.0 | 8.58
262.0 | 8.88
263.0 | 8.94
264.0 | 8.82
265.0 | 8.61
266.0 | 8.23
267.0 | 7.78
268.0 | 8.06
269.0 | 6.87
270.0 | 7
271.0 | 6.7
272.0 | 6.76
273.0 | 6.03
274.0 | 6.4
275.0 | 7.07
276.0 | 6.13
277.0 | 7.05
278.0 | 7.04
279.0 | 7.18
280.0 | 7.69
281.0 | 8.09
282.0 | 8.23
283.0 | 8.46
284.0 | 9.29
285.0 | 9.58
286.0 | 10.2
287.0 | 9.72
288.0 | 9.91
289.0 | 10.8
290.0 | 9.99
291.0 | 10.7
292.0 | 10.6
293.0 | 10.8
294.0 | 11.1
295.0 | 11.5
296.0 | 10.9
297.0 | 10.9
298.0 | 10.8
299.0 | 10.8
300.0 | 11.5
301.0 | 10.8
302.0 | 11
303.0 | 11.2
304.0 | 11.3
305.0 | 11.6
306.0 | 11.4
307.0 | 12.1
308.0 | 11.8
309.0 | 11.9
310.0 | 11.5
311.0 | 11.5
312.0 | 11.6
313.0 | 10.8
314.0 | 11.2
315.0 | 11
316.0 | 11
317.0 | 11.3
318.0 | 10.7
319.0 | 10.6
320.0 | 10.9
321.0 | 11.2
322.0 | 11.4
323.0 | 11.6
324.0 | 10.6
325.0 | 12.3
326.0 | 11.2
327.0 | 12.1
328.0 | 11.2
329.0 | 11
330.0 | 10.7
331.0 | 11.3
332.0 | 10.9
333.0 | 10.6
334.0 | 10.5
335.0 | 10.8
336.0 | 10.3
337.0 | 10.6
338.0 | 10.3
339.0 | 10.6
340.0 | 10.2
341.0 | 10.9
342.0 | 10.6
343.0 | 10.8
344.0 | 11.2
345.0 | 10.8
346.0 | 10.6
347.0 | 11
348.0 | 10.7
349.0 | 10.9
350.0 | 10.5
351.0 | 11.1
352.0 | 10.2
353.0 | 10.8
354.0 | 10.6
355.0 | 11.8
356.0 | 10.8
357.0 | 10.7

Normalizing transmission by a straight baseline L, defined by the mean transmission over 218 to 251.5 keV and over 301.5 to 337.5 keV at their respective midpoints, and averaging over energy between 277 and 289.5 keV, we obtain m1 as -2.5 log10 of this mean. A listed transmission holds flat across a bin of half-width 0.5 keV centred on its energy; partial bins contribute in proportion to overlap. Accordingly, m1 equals 0.20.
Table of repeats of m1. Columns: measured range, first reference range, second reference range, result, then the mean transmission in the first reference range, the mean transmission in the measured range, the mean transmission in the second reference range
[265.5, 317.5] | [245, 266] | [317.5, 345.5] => 0.07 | 9.74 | 9.67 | 10.9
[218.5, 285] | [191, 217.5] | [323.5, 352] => 0.22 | 11.1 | 9.04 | 10.9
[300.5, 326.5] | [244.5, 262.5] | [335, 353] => -0.09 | 9.95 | 11.3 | 10.7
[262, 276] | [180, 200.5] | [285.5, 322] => 0.44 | 11.6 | 7.48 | 11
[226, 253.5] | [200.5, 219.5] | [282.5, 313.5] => 0.06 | 10.6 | 10.2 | 10.8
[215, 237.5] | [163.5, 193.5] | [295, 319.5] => 0.24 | 11.5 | 9.12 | 11.2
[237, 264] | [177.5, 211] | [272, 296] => -0.04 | 11.5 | 10.2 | 8.85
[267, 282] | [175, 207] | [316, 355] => 0.50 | 11.5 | 7.07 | 10.9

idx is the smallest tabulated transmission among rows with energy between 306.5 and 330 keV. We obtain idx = 10.6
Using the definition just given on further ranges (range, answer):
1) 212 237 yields 8.01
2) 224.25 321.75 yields 6.03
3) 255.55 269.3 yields 6.87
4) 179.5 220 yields 8.83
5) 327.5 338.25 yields 10.3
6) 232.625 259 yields 9.48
